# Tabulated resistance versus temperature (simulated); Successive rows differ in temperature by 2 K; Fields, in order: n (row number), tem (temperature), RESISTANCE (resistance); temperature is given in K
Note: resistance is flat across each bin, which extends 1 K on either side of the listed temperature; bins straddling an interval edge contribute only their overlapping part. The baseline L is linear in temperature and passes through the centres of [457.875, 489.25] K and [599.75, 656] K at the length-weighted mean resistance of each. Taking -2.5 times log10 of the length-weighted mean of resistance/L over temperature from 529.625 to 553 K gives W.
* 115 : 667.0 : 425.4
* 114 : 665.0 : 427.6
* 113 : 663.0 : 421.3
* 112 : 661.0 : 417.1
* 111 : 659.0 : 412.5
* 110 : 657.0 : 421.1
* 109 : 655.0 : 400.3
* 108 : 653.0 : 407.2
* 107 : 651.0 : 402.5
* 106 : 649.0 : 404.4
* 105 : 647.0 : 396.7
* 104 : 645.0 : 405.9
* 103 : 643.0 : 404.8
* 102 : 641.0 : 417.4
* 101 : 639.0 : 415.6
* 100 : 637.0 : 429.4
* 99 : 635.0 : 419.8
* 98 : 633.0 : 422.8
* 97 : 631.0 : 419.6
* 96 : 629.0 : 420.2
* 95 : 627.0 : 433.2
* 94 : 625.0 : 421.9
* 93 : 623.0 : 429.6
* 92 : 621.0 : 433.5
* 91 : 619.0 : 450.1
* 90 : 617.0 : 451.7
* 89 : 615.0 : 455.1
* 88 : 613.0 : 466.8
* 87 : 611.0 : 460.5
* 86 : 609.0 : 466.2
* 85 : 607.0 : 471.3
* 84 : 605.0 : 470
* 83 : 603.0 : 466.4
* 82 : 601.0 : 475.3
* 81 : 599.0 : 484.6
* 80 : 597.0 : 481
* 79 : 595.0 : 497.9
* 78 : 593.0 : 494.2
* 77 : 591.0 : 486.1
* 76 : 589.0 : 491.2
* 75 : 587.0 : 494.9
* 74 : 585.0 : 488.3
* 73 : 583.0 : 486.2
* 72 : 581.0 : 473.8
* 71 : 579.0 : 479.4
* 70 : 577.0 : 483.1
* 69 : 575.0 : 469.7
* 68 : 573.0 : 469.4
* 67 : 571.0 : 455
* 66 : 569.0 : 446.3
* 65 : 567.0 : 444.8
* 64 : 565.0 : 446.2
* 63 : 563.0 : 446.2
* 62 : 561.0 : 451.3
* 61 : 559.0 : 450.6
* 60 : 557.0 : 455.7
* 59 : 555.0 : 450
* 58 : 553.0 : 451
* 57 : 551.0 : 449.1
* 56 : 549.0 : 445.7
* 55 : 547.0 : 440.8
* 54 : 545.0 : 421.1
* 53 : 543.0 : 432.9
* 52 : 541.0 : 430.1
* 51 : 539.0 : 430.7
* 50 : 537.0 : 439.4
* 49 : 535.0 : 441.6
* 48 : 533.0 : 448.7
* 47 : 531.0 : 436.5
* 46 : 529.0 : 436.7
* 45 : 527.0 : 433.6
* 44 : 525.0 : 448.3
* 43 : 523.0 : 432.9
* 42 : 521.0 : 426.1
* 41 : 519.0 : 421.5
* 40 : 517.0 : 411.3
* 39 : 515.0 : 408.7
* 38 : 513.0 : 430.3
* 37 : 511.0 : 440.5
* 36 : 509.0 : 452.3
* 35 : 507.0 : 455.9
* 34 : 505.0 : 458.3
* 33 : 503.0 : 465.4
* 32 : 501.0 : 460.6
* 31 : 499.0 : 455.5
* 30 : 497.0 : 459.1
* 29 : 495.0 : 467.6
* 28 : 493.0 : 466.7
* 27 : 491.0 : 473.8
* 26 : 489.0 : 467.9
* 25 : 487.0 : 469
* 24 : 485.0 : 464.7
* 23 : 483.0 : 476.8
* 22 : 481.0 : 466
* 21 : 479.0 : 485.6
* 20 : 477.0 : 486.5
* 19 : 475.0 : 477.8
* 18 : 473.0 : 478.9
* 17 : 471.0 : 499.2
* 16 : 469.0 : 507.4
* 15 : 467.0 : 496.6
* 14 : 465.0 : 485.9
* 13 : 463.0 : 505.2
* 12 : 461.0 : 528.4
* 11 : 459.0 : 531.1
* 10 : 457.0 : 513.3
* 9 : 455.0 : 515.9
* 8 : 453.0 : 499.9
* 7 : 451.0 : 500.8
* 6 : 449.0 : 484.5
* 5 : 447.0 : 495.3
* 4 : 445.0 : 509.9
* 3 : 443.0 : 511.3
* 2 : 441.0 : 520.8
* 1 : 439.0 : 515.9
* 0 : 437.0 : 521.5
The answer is 0.06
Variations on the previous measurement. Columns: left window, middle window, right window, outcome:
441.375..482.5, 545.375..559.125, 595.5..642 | 0.050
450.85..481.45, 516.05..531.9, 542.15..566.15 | 0.079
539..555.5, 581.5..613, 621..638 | -0.119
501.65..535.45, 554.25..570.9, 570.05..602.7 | 0.041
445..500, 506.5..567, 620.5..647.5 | 0.052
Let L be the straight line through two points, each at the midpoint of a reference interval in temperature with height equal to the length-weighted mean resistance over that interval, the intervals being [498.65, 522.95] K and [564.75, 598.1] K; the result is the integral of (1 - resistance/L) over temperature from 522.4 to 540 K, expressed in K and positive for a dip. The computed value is 0.5 K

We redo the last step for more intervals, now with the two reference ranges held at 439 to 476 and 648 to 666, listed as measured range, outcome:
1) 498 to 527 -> 2.3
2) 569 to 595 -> -1.9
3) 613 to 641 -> -0.3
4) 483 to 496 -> 0.5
